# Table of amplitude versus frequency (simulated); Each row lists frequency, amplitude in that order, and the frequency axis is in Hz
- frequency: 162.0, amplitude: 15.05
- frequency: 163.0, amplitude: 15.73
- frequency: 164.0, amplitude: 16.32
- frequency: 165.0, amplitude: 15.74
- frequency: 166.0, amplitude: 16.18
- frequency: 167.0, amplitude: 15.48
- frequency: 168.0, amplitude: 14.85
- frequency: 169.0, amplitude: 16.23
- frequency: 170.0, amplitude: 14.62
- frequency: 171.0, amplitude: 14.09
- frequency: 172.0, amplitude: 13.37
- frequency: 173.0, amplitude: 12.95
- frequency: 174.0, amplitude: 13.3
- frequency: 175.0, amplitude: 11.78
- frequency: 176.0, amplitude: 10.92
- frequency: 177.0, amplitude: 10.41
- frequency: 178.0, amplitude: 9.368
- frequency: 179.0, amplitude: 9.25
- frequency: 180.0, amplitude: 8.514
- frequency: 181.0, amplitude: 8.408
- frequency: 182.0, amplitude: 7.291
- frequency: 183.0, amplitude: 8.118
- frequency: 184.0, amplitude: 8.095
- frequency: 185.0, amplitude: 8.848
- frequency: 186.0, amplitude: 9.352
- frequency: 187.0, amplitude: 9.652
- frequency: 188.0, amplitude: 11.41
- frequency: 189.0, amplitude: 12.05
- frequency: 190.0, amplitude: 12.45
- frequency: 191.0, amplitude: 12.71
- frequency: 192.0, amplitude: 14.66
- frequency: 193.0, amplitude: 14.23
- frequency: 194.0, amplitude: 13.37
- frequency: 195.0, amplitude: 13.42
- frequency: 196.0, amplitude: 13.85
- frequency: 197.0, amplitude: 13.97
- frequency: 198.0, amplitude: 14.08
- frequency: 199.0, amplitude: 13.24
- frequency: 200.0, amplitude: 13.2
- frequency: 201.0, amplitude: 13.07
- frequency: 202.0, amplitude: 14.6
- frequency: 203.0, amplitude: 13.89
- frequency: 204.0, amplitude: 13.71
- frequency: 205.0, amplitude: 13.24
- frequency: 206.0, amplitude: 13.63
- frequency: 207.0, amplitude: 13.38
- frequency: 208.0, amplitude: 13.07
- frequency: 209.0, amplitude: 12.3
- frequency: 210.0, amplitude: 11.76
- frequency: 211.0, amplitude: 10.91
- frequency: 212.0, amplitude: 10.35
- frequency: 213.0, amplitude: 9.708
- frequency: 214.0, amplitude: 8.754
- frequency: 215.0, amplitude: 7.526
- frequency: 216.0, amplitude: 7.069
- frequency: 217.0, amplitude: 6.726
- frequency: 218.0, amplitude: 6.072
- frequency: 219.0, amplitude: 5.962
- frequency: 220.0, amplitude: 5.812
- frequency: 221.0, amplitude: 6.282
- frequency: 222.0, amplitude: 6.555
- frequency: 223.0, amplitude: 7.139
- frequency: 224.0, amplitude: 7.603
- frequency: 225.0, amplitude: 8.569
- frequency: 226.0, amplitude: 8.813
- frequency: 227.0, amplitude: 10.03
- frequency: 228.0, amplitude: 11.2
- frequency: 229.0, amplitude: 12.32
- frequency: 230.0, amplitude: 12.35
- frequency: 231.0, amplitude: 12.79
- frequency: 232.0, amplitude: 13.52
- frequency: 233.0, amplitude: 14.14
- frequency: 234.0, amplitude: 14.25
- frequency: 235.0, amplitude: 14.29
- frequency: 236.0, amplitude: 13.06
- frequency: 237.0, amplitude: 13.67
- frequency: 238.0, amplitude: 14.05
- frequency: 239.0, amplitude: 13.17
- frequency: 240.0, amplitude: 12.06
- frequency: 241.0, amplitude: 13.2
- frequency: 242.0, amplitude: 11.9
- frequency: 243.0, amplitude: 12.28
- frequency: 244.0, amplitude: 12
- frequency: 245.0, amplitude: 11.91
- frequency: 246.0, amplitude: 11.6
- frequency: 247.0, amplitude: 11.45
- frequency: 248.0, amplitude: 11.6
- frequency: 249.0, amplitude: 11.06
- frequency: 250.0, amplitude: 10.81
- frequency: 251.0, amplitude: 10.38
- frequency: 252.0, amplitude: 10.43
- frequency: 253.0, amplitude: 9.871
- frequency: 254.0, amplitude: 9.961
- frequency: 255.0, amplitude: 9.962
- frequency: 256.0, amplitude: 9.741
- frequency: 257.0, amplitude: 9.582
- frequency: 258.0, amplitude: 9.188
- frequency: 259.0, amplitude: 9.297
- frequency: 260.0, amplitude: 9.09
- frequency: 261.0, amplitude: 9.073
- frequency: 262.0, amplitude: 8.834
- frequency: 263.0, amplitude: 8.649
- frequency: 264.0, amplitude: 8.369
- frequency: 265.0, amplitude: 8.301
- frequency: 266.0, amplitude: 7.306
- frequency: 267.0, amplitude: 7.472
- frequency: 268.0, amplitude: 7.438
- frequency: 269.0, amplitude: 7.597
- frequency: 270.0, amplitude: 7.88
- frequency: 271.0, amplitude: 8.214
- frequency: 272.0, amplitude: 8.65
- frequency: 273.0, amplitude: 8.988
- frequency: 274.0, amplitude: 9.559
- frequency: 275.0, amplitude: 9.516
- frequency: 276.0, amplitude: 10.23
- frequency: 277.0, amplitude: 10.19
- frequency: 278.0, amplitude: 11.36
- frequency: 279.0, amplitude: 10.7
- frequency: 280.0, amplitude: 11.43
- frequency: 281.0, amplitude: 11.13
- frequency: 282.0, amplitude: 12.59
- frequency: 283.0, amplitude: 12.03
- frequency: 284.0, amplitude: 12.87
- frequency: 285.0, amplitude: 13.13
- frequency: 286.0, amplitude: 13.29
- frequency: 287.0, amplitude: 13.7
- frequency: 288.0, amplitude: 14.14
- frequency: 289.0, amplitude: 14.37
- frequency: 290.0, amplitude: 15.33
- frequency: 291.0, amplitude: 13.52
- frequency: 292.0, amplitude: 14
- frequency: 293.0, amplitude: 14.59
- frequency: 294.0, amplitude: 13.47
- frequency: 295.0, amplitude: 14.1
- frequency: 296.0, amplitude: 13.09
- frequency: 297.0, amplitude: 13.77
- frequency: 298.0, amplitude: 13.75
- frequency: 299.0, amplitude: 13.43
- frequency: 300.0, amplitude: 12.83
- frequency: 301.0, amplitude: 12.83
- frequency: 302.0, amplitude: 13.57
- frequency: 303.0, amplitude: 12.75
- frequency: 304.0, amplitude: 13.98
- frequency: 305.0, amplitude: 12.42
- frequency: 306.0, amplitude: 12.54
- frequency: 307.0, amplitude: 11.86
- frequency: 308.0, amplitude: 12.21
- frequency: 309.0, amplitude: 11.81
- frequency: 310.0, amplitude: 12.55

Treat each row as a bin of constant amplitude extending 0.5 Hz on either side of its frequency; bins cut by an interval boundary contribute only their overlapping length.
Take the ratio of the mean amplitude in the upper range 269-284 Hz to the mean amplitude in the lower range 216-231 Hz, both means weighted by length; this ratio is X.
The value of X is 1.2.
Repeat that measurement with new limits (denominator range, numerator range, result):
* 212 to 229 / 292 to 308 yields 1.67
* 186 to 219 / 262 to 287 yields 0.84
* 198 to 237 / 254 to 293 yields 0.96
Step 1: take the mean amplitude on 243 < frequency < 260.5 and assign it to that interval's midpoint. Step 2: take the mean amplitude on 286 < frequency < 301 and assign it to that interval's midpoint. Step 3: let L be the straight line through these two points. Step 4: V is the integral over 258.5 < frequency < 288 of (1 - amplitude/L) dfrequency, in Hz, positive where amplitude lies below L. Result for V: 5.58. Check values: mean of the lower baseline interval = 10.5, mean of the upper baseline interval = 13.8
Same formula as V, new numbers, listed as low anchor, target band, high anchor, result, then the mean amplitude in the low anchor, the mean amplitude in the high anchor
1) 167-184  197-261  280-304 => 6.9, 11.5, 13.4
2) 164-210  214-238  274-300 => 5.2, 12.5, 12.7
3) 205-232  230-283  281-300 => 3.9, 9.63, 13.5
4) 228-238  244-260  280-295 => 3.4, 13.3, 13.4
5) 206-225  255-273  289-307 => 4.7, 8.85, 13.5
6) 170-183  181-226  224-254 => 2.3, 10.8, 11.9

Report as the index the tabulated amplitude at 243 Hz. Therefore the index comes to 12.28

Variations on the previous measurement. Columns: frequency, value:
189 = 12.05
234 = 14.25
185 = 8.848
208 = 13.07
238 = 14.05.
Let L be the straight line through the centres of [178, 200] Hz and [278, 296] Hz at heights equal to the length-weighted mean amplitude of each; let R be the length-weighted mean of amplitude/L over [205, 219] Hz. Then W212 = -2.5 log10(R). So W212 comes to 0.16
